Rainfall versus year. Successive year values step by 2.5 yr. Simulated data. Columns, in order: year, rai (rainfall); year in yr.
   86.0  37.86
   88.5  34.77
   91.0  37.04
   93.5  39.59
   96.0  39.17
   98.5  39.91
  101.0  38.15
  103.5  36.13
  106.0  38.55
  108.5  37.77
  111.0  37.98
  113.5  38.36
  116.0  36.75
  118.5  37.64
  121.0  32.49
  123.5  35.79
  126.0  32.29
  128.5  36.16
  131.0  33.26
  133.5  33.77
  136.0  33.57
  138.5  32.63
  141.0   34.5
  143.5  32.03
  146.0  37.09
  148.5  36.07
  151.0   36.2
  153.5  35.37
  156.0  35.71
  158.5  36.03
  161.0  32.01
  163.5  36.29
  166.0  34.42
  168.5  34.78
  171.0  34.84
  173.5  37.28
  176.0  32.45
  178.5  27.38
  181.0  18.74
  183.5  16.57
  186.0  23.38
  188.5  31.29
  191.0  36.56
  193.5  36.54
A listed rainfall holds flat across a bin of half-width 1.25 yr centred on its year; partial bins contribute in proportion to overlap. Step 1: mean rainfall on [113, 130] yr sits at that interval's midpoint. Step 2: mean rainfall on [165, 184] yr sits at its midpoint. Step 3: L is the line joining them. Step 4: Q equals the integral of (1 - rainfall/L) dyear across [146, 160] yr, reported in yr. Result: -1.6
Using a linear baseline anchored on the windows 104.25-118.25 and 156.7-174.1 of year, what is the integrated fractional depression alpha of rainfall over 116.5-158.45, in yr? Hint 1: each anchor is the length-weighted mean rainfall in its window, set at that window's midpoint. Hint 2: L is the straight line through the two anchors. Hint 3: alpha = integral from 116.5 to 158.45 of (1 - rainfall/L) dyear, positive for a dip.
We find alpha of 2.0 yr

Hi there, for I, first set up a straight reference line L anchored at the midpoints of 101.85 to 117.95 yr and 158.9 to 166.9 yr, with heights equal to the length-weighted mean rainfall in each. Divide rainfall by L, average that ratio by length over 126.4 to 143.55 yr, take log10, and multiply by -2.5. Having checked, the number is 0.07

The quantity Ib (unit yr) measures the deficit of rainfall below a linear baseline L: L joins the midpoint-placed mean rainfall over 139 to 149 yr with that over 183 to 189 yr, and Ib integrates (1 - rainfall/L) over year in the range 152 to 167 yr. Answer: -2.2 yr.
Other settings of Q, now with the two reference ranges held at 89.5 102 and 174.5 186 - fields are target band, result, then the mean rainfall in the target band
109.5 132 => -0.86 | 35.7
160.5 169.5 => -2.66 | 34.6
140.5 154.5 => -2.62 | 35.2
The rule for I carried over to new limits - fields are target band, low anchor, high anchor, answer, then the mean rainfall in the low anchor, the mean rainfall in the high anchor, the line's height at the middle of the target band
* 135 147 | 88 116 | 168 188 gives -0.03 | 38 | 28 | 32.9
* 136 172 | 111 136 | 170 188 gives -0.13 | 35.2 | 27.3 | 30.9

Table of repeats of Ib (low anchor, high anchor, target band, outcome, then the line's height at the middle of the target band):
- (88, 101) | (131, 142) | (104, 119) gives -0.58 yr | 36.4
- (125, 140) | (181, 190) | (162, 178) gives -4.98 yr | 26.4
